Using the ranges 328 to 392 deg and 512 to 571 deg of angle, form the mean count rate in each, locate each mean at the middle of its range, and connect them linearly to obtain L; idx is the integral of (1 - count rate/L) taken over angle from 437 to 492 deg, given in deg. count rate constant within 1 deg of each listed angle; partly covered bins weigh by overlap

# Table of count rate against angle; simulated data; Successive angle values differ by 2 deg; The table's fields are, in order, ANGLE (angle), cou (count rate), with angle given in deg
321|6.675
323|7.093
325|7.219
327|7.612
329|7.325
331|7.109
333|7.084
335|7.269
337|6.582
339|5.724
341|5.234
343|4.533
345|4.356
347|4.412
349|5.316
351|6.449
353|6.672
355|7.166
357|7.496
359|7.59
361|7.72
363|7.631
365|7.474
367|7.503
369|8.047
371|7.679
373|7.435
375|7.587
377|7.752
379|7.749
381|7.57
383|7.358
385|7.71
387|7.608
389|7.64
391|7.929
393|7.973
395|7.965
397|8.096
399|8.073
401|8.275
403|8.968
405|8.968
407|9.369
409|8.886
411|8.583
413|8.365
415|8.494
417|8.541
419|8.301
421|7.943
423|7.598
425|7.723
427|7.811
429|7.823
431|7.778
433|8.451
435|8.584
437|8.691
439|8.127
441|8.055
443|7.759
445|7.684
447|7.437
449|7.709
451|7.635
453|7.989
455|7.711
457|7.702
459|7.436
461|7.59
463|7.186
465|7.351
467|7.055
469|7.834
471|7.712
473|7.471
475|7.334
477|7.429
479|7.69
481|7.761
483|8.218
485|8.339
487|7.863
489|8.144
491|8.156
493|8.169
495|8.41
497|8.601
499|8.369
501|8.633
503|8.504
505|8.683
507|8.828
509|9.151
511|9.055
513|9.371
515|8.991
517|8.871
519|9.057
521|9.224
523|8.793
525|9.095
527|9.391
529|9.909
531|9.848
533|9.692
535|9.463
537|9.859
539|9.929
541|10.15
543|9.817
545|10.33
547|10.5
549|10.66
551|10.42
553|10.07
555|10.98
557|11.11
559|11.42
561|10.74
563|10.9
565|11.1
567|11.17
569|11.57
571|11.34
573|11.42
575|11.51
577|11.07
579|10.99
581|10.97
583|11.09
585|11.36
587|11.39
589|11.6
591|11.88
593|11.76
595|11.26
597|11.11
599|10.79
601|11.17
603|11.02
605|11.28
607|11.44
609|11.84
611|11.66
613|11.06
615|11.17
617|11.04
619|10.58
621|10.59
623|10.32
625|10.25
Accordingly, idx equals 6.45 deg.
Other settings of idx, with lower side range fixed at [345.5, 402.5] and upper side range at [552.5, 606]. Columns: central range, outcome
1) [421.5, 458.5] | 3.1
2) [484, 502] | 2.5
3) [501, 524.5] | 2.4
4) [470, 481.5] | 2.1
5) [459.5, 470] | 1.9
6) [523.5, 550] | 1.4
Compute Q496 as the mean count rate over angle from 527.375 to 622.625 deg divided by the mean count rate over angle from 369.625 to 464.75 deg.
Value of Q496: 1.4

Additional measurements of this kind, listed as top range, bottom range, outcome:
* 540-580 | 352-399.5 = 1.42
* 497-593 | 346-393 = 1.39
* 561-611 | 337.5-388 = 1.64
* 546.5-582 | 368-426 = 1.36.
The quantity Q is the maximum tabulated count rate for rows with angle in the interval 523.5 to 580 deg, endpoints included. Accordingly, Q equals 11.57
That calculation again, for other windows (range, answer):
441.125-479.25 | 7.989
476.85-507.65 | 8.828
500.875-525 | 9.371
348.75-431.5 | 9.369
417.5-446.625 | 8.691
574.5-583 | 11.51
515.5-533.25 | 9.909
